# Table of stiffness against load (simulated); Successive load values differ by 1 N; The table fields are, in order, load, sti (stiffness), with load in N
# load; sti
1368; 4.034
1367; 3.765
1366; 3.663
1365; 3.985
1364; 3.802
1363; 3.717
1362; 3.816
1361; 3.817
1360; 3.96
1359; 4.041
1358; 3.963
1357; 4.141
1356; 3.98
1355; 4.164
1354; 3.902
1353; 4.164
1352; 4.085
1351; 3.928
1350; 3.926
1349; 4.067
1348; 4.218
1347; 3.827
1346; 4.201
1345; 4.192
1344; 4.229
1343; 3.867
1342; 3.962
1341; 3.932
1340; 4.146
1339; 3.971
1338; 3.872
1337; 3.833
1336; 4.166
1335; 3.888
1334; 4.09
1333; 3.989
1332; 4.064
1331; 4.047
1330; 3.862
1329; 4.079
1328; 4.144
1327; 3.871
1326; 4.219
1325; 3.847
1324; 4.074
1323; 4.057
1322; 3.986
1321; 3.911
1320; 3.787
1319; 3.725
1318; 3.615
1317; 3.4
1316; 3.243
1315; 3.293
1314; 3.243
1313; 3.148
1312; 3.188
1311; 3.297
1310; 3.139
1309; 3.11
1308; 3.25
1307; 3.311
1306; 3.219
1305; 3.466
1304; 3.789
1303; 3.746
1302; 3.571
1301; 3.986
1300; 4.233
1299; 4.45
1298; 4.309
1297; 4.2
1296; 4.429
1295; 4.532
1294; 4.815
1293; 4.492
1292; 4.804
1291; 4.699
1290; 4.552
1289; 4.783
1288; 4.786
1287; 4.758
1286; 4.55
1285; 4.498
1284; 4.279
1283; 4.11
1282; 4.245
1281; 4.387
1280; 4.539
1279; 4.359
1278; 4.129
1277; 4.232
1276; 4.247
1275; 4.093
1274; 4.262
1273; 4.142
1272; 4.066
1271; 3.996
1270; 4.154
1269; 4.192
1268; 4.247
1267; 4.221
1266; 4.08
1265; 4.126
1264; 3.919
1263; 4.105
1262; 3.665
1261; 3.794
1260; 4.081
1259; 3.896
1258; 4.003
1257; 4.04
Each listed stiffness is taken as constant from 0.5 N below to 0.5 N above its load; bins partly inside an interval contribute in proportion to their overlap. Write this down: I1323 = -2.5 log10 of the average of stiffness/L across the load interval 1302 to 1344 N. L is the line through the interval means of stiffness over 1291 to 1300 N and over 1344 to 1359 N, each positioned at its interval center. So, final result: 0.15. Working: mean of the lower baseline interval 4.5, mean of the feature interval 3.73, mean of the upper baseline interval 4.06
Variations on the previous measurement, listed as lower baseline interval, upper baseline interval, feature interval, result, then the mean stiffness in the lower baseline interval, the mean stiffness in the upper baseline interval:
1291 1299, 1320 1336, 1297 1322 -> 0.198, 4.52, 4.01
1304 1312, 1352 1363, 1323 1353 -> -0.089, 3.29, 3.99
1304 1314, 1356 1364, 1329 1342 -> -0.111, 3.26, 3.92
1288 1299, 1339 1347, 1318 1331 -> 0.077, 4.57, 4.05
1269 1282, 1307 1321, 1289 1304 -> -0.157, 4.22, 3.36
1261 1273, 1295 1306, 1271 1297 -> -0.099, 4.06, 4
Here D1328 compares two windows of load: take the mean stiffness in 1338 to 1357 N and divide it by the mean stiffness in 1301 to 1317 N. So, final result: 1.2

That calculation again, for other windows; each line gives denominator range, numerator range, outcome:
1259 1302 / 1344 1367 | 0.93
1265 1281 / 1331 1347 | 0.96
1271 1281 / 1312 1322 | 0.83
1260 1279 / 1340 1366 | 0.97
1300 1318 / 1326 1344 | 1.17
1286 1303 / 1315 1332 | 0.87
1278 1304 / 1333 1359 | 0.92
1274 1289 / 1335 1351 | 0.92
